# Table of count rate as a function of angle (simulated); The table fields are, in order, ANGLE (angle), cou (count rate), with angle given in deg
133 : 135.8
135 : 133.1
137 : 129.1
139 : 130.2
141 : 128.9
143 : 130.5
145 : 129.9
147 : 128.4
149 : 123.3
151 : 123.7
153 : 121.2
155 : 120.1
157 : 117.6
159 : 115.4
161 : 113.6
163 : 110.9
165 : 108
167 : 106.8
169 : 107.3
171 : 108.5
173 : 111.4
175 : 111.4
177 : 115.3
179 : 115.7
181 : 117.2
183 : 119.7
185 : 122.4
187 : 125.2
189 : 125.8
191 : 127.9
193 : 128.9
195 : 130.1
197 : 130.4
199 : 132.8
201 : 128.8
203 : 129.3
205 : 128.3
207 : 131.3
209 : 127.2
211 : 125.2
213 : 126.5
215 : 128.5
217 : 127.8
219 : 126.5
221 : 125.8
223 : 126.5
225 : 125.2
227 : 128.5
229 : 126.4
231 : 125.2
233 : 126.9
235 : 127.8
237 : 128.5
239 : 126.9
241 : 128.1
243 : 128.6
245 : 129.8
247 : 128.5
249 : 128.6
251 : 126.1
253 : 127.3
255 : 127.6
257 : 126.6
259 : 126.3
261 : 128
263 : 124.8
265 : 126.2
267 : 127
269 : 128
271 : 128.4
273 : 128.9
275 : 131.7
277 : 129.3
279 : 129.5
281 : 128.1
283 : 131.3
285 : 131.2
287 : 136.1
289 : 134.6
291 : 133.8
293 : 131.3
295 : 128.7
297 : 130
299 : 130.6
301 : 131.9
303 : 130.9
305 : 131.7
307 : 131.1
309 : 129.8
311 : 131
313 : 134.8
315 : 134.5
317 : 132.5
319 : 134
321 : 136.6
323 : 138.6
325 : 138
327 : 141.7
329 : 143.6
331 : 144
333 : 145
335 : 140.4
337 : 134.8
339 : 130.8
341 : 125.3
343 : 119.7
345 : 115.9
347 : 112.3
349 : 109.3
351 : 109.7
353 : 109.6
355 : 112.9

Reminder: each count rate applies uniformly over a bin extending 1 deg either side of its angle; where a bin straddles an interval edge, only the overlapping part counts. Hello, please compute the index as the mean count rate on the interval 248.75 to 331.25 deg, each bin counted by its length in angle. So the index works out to 131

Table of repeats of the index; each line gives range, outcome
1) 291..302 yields 131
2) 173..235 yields 125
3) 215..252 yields 127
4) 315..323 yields 135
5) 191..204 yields 130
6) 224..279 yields 128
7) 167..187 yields 114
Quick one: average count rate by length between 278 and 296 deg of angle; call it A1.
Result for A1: 132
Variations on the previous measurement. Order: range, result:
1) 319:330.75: 139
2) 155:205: 119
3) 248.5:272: 127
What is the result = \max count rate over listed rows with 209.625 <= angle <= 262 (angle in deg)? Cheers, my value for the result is 129.8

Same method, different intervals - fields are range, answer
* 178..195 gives 130.1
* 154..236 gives 132.8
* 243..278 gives 131.7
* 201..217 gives 131.3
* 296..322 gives 136.6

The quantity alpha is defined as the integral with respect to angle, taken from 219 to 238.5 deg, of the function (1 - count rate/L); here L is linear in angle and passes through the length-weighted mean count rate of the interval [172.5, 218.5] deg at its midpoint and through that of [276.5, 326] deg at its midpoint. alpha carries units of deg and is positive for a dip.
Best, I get 0.07 deg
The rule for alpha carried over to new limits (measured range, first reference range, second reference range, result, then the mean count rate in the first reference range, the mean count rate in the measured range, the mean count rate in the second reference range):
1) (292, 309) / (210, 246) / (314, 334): 0.7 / 127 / 131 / 139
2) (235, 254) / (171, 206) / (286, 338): 0.1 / 123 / 128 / 135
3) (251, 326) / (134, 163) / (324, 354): -2.2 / 124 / 131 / 128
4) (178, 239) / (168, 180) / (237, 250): -3.4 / 112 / 127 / 128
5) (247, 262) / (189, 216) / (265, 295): 0.3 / 129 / 127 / 130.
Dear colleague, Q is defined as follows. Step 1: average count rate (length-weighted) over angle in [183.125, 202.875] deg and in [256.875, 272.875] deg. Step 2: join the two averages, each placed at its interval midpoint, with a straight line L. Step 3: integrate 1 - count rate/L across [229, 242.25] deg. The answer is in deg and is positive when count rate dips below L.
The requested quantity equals 0.0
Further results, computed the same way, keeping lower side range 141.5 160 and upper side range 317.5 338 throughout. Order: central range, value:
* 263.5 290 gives 1.0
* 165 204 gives 1.9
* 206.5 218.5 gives 0.1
